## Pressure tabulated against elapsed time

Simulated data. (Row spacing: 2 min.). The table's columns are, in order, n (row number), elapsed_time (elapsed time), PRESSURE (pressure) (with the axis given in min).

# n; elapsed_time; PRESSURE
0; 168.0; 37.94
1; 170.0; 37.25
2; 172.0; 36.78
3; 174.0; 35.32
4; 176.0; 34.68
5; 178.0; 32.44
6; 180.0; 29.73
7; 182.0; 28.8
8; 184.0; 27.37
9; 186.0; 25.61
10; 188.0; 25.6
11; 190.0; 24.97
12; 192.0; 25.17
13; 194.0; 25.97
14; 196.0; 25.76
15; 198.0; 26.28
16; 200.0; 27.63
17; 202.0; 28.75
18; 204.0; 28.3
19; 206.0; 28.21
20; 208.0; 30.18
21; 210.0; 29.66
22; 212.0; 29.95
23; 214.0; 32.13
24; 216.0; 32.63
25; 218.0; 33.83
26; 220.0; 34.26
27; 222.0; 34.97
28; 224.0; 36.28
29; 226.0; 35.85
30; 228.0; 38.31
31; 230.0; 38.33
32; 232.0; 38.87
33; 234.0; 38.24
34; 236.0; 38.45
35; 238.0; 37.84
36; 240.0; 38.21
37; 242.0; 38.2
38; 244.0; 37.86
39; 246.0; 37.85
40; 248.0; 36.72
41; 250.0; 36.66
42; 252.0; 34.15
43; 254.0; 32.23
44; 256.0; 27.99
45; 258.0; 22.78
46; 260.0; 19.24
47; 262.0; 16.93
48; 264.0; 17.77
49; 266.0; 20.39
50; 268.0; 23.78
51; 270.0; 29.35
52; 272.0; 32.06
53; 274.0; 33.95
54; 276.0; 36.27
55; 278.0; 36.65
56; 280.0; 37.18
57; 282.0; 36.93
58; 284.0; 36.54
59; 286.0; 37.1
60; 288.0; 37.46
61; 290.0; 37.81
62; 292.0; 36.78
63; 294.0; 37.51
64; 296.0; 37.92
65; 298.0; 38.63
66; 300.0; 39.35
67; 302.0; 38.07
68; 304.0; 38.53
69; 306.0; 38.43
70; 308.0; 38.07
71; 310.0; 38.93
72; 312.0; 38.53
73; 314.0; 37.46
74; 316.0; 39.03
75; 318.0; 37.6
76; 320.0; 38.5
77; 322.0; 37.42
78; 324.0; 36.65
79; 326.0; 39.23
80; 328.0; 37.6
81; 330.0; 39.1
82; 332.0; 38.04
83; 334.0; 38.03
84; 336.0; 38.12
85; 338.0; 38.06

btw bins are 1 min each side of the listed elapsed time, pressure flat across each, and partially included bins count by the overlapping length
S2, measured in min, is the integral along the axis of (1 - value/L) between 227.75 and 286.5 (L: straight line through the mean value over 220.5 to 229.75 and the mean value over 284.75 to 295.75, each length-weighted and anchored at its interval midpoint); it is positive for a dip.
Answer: 6.5 min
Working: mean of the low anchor 36.4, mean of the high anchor 37.4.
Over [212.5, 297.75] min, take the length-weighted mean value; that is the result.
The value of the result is 33.7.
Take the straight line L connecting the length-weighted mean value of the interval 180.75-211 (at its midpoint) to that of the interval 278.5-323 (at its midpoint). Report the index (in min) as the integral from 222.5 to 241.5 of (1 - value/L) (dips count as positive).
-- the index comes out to -4.2 min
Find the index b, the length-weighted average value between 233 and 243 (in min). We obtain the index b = 38.2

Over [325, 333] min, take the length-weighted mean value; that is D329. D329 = 38.5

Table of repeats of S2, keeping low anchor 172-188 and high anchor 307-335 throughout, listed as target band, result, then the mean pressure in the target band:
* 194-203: 1.3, 27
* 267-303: 0.5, 35.7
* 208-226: -0.2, 33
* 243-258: 0.2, 34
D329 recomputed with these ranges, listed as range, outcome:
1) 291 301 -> 38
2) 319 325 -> 37.5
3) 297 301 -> 39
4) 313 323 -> 38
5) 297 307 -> 38.6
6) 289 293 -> 37.3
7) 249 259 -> 30.8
